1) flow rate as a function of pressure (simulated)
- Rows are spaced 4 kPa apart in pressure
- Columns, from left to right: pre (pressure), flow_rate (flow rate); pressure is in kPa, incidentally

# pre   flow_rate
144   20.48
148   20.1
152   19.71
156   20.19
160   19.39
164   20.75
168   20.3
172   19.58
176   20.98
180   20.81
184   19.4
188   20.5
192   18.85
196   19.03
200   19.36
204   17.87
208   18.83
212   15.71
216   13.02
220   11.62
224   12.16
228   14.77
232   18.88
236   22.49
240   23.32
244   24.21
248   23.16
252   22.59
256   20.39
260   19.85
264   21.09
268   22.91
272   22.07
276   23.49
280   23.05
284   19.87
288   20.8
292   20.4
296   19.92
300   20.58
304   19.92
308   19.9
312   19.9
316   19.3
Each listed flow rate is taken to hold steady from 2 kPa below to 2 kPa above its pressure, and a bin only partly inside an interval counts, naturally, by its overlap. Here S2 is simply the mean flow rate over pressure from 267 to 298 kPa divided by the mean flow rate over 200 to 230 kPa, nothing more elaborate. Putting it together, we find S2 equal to 1.42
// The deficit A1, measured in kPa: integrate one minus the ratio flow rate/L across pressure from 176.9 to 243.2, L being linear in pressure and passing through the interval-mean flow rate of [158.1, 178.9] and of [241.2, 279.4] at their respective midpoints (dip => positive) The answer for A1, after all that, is 9.6 kPa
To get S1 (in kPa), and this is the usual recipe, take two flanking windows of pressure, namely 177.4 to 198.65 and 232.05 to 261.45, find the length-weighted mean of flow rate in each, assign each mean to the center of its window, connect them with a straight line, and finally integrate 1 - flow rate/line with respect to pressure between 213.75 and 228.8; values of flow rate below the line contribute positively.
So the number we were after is 5.9 kPa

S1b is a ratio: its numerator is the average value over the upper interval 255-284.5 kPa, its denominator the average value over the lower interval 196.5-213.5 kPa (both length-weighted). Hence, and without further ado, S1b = 1.20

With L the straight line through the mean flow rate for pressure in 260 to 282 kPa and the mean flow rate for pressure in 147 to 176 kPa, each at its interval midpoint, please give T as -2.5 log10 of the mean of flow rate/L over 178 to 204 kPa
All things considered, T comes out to 0.06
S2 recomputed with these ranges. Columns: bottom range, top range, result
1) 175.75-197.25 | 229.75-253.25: 1.12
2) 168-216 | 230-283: 1.16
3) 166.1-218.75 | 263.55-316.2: 1.12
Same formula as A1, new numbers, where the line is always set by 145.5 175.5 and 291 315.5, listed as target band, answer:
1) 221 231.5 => 3.1 kPa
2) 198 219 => 3.5 kPa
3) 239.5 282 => -4.9 kPa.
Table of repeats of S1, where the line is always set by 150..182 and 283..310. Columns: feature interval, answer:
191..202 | 0.6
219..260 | 1.3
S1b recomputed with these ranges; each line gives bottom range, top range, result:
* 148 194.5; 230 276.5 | 1.10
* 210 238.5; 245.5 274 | 1.39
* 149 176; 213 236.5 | 0.75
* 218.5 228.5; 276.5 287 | 1.72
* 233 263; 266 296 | 0.98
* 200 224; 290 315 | 1.30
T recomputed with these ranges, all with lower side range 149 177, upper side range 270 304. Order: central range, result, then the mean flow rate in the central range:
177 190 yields 0.00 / 20.3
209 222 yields 0.43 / 13.9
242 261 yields -0.06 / 22.2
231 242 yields -0.05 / 21.8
